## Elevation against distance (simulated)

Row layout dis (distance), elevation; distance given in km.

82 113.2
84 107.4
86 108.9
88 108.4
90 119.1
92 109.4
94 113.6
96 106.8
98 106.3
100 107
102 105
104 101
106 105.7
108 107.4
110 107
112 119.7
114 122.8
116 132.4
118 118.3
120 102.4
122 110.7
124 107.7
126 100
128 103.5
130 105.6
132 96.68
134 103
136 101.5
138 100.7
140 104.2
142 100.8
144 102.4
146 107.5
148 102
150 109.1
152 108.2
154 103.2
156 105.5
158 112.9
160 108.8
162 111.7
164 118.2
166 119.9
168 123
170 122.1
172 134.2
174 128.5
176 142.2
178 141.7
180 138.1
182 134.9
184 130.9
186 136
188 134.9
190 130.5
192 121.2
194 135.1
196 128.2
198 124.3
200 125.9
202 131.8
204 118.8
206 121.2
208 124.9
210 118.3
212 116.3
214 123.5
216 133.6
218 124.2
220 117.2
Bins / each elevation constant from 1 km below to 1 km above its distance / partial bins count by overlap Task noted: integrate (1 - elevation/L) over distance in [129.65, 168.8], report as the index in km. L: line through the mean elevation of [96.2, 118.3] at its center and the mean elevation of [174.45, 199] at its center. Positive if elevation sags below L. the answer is 5.0 km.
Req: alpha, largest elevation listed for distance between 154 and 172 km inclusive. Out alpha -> 134.2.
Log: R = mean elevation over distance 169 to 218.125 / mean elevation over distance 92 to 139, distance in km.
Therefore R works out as 1.2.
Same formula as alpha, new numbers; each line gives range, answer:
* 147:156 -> 109.1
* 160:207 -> 142.2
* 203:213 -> 124.9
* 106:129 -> 132.4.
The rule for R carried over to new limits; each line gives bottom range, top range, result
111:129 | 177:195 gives 1.18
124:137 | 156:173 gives 1.16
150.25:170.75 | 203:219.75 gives 1.08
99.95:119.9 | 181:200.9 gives 1.16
